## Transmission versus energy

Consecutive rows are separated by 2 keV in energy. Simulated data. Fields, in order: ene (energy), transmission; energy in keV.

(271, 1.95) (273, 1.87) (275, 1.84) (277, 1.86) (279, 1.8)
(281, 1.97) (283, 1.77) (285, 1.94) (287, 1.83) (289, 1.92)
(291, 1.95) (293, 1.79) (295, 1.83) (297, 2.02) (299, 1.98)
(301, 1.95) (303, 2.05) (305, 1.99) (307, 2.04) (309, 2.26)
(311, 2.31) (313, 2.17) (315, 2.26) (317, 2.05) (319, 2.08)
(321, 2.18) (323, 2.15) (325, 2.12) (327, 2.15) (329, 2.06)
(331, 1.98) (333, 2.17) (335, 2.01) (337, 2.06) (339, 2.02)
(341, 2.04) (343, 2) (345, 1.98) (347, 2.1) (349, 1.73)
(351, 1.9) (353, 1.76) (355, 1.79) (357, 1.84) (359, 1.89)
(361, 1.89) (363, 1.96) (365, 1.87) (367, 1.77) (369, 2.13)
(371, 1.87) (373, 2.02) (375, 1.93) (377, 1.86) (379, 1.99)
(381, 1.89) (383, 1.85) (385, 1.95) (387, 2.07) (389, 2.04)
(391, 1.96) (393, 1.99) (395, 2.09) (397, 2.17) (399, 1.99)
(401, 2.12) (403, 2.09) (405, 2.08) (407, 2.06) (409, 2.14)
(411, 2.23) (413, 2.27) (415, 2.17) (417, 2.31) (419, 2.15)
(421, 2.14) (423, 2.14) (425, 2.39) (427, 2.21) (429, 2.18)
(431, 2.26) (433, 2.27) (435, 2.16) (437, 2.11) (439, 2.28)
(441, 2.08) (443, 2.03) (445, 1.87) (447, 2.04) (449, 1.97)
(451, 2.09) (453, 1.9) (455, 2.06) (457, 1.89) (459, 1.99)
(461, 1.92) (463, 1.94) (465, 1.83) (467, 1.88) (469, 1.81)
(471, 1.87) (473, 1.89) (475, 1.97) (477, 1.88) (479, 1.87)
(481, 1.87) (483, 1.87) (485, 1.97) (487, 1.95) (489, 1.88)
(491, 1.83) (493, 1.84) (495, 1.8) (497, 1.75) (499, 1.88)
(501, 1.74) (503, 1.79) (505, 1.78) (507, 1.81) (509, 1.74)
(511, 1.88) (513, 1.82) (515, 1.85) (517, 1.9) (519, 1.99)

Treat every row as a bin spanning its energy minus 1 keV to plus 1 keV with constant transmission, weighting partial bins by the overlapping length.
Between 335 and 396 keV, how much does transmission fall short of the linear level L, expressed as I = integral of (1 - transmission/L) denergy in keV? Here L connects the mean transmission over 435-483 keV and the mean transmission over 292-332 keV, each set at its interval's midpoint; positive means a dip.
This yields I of 2.7 keV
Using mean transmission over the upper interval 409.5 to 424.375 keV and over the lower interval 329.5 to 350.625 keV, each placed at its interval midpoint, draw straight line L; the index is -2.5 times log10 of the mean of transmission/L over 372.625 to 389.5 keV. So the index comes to 0.09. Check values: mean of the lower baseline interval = 2.01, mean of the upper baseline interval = 2.2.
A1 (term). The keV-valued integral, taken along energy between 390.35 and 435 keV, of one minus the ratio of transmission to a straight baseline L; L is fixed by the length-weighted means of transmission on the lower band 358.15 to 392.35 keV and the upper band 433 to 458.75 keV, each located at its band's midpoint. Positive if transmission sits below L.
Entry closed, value -3.6 keV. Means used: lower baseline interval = 1.94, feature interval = 2.16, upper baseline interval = 2.05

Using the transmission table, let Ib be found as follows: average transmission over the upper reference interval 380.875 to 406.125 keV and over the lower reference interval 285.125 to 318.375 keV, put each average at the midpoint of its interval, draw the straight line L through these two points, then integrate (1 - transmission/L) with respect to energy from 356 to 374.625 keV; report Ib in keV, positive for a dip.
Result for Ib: 1.0 keV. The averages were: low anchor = 2.02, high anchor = 2.03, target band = 1.92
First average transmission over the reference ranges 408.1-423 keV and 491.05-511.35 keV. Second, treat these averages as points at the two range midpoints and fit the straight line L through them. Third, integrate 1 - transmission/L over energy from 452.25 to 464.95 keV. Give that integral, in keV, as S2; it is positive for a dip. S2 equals 0.4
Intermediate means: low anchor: 2.2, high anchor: 1.8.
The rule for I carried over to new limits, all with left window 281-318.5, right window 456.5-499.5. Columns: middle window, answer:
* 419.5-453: -3.88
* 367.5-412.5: -1.88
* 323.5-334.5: -0.60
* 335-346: -0.23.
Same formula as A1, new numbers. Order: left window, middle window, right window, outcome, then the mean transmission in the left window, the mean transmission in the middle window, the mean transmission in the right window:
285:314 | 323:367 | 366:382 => -0.1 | 2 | 1.97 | 1.93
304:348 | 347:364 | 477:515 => 1.6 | 2.1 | 1.86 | 1.84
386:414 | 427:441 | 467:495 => -1.4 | 2.09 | 2.2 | 1.88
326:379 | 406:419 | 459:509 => -1.9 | 1.95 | 2.19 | 1.86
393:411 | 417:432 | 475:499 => -1.3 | 2.09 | 2.22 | 1.87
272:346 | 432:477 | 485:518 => -2.7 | 2.01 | 1.99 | 1.83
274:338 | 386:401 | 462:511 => -0.9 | 2.02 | 2.05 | 1.85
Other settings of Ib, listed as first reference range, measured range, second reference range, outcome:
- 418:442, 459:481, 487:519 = 1.2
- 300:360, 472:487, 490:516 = -0.5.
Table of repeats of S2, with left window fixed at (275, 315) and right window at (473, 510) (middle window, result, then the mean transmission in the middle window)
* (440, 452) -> -0.88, 2.01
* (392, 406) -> -1.24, 2.08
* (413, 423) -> -1.59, 2.19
